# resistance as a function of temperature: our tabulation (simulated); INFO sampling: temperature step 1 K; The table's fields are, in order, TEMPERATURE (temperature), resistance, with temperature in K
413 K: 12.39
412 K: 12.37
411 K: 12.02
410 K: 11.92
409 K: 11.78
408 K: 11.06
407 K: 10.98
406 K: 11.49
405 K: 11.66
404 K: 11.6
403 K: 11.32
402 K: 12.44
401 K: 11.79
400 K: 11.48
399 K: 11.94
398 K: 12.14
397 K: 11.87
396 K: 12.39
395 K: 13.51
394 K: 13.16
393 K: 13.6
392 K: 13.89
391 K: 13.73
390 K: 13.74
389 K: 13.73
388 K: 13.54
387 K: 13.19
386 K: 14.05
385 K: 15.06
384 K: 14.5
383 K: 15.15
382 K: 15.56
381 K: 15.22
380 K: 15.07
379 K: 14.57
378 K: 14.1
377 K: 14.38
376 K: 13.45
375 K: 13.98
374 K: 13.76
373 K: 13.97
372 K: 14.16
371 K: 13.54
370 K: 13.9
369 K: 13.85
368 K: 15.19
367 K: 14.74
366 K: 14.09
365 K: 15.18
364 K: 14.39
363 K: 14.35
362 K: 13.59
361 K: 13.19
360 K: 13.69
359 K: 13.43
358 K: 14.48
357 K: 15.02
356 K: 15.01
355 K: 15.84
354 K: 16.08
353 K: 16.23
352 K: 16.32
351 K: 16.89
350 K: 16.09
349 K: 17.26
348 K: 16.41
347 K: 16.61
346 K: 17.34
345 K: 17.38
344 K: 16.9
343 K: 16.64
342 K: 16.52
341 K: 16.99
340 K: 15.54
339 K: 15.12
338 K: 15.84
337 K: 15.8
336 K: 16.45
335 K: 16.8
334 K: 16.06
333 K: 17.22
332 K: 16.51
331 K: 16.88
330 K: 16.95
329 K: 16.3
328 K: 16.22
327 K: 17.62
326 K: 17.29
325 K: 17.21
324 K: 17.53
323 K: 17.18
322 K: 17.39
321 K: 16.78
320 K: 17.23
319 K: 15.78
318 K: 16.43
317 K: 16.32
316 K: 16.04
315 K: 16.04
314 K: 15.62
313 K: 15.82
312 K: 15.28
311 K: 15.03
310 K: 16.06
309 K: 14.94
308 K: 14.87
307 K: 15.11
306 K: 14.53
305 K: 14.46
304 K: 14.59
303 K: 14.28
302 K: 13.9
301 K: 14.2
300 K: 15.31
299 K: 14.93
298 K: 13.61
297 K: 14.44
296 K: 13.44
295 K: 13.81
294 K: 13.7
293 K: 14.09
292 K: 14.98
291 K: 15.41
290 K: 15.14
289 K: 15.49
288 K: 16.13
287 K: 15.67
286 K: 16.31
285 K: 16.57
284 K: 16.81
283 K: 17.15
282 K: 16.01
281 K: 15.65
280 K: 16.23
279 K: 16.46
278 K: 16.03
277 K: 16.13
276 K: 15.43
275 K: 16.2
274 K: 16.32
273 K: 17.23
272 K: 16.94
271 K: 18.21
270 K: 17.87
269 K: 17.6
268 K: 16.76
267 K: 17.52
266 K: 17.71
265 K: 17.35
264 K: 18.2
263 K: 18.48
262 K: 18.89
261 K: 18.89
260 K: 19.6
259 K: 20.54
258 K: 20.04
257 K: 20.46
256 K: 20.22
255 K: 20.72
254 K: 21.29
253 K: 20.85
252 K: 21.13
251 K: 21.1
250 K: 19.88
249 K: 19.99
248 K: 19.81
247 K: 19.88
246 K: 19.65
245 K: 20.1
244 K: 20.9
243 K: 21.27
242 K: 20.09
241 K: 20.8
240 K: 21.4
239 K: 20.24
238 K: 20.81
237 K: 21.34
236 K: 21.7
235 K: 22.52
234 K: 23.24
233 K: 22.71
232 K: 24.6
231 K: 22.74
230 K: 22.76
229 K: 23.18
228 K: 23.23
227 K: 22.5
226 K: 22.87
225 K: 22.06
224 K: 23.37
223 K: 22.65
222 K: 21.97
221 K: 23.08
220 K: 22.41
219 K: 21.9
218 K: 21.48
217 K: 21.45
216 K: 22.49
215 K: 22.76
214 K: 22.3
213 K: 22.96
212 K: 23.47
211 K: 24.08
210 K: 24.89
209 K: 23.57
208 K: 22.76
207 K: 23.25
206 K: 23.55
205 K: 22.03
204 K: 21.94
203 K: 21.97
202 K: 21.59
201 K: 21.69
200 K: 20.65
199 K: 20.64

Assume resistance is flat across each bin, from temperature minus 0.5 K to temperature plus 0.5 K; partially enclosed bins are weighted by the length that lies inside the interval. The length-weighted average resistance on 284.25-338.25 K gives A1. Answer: 15.7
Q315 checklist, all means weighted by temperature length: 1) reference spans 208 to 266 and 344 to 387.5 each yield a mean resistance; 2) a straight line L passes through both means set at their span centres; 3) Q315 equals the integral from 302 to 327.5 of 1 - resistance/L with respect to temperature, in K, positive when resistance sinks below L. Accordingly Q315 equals 2.2 K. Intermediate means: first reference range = 21.4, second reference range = 14.9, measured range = 15.9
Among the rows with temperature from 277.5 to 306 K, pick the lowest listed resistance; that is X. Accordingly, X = 13.44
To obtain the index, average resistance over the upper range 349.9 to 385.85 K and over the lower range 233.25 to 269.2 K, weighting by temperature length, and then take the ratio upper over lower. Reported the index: 0.7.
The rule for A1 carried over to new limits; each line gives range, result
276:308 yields 15.2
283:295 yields 15.5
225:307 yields 18.3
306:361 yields 16.1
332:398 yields 14.9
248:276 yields 18.8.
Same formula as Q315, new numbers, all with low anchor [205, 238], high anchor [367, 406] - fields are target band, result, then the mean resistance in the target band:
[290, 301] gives 2.5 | 14.4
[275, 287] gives 2.0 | 16.2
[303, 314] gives 1.7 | 15.1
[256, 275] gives 1.9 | 18.3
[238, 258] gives 0.7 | 20.5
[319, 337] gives -0.1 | 16.9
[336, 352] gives -0.6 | 16.5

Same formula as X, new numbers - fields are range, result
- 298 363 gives 13.19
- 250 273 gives 16.76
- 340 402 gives 11.48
